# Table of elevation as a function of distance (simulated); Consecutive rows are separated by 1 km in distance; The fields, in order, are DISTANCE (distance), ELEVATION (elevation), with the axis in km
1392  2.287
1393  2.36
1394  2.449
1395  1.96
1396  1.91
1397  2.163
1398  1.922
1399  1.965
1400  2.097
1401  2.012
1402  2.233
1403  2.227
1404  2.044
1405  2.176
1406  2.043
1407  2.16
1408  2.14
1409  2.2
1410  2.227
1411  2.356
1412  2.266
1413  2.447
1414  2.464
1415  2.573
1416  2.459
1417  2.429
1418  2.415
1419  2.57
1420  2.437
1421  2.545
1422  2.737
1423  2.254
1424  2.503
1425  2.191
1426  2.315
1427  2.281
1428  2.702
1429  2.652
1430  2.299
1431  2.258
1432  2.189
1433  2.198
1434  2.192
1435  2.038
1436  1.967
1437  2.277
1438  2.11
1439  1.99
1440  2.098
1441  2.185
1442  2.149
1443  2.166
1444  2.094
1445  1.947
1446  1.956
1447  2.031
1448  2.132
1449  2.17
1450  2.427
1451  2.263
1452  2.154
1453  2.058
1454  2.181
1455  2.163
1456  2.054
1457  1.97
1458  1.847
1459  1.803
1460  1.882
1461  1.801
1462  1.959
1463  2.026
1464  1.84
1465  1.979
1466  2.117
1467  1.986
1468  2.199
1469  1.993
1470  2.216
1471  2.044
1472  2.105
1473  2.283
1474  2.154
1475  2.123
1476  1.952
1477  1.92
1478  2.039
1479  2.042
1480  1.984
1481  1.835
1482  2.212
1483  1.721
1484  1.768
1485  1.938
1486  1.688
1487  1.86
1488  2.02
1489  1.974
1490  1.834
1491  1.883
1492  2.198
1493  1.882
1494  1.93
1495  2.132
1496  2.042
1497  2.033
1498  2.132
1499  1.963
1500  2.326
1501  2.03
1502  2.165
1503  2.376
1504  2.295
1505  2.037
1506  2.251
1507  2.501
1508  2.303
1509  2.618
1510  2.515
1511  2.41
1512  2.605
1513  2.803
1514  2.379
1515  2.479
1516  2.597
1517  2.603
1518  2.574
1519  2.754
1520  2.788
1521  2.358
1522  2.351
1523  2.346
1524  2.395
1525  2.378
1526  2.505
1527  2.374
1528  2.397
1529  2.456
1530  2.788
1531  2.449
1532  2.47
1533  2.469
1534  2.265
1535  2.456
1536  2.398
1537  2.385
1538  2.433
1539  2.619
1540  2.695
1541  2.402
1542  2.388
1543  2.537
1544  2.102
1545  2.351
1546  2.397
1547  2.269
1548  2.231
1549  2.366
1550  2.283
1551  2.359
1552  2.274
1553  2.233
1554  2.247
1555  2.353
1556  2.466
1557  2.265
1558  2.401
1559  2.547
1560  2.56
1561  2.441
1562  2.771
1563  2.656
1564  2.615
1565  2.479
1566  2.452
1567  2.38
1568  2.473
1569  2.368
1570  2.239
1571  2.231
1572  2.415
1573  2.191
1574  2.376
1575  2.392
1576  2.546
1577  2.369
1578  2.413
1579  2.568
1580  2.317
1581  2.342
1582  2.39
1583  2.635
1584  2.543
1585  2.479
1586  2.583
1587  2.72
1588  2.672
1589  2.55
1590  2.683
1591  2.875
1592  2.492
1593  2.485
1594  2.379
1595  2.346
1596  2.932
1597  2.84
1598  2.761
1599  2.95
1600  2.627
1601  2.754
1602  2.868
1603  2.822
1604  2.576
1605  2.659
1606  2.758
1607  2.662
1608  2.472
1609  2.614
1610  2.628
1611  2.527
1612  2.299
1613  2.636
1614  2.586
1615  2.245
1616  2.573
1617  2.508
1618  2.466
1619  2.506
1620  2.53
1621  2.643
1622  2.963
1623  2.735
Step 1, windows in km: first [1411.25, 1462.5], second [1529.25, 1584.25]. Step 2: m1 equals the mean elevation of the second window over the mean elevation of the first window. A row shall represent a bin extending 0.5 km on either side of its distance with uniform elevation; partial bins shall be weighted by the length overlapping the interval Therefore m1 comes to 1.09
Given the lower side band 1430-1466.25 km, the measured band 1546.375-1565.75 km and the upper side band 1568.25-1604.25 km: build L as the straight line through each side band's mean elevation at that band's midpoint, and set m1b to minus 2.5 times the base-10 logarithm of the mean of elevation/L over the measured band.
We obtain 0.01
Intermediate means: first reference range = 2.08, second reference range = 2.55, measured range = 2.41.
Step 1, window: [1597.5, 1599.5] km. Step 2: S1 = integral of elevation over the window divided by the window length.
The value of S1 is 2.86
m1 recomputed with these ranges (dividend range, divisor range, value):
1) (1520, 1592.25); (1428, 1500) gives 1.19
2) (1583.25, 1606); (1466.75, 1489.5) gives 1.33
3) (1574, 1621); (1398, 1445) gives 1.14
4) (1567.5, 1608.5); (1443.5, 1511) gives 1.24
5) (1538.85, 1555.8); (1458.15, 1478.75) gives 1.17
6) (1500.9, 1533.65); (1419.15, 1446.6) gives 1.09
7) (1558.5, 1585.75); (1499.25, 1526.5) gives 1.01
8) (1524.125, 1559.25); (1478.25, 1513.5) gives 1.13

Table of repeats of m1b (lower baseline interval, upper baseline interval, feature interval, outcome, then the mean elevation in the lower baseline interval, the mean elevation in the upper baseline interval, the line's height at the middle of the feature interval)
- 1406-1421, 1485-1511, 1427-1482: 0.074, 2.36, 2.12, 2.25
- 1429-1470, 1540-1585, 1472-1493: 0.108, 2.09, 2.4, 2.18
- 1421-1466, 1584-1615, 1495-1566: 0.006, 2.15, 2.63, 2.42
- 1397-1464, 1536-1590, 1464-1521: 0.067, 2.2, 2.43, 2.31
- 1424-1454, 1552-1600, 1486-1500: 0.163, 2.19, 2.5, 2.31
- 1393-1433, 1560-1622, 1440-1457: 0.104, 2.29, 2.55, 2.34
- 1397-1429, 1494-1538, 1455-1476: 0.163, 2.31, 2.39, 2.35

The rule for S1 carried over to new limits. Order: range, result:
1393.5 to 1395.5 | 2.2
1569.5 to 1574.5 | 2.29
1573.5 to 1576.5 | 2.44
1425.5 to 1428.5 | 2.43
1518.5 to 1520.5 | 2.77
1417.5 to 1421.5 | 2.49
